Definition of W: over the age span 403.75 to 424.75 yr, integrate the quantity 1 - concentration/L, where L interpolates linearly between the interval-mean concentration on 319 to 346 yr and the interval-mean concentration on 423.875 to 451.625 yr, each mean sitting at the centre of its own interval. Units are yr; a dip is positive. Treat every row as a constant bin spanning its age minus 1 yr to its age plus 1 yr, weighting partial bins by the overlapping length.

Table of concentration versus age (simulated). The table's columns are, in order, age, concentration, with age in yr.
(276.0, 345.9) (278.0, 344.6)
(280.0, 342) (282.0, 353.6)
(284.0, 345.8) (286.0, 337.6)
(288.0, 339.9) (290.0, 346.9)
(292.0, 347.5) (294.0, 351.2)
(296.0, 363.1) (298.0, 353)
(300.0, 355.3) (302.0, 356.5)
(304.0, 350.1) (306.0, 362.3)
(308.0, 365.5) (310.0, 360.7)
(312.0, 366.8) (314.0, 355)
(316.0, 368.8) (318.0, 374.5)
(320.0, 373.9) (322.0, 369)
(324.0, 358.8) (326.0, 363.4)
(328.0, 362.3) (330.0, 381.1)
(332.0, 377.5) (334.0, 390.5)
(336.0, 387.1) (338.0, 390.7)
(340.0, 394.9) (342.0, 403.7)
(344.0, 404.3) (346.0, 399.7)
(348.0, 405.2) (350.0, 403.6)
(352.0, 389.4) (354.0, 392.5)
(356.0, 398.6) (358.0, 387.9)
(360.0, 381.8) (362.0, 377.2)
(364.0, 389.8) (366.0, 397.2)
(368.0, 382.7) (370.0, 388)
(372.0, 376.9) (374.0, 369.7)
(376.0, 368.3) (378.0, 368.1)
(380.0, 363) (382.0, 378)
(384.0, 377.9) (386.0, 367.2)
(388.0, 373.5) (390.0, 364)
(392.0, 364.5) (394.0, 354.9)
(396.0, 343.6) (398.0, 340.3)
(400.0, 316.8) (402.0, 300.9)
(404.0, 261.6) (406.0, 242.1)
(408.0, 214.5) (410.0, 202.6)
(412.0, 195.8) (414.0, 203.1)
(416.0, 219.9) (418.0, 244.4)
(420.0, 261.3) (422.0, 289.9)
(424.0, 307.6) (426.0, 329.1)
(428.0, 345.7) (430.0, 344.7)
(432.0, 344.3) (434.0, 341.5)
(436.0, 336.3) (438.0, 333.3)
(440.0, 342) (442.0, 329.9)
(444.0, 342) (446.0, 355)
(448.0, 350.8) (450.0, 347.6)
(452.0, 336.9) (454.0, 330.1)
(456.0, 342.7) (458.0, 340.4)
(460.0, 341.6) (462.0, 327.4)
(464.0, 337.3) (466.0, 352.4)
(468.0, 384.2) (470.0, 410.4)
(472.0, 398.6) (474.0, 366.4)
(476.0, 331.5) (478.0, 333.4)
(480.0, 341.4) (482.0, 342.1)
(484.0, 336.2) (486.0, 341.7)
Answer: 6.65 yr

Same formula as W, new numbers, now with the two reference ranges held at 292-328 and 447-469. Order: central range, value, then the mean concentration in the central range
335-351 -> -1.8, 399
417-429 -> 1.8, 296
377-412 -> 3.0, 322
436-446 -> 0.2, 339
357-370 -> -1.1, 386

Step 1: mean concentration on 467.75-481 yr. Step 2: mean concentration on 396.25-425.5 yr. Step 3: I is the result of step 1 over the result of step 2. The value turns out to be 1.4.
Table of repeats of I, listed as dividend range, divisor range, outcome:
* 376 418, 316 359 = 0.80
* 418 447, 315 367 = 0.85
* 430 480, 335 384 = 0.90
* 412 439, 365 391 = 0.79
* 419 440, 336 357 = 0.82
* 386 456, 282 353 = 0.84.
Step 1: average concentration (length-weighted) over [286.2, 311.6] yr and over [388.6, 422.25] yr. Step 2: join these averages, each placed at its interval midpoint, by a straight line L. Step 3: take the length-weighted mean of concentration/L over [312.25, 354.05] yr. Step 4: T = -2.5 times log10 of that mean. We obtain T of -0.16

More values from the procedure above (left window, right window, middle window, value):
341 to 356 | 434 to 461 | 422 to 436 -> 0.06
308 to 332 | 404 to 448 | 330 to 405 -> -0.12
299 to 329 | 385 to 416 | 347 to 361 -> -0.19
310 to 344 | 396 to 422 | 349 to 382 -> -0.20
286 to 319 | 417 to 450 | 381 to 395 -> -0.10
